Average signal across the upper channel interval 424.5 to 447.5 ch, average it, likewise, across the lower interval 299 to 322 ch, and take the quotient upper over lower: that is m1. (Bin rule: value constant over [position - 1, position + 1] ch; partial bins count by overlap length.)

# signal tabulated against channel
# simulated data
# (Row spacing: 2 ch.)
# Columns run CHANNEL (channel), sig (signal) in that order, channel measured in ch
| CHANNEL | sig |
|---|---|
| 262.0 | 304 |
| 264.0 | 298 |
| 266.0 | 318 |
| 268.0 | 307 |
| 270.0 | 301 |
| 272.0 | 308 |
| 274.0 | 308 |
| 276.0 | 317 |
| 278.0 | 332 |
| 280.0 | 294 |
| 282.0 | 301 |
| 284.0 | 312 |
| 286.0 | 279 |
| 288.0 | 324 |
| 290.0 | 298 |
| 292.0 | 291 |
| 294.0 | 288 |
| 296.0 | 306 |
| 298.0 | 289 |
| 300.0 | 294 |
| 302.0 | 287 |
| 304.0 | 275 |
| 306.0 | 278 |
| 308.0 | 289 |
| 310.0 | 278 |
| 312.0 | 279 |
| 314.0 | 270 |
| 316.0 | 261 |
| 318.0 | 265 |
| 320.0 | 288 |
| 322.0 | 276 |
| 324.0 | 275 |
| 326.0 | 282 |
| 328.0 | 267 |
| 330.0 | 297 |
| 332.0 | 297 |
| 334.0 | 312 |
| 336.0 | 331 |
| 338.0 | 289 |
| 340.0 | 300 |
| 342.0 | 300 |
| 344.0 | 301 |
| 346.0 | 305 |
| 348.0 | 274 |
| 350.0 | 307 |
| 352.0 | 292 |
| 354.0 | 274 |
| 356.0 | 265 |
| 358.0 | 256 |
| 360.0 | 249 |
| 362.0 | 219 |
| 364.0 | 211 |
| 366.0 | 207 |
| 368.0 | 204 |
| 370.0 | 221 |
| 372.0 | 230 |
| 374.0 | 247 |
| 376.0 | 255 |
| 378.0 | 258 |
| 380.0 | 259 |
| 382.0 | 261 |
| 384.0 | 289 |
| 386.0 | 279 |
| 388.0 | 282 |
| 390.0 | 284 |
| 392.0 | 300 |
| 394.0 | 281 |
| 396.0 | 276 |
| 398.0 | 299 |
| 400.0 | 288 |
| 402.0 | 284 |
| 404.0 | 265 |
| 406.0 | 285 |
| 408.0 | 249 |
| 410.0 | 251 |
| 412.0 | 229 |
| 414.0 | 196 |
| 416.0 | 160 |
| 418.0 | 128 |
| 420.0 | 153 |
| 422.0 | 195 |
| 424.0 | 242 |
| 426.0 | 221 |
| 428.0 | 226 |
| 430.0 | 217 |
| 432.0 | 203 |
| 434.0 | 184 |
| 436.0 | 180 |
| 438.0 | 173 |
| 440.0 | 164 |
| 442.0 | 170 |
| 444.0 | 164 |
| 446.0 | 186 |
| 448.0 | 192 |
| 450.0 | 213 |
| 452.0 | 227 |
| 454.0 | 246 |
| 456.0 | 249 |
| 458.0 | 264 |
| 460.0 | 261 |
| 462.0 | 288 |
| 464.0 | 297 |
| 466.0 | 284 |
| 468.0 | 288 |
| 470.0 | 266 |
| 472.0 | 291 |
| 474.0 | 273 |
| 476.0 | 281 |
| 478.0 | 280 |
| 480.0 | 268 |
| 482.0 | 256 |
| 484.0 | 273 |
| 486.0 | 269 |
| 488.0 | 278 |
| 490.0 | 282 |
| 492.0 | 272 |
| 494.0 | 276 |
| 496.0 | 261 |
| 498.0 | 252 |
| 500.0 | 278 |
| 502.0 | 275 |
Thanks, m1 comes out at 0.69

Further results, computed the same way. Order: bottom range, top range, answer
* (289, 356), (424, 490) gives 0.83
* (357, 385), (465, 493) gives 1.15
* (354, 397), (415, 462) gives 0.80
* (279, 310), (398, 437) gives 0.75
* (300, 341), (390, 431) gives 0.84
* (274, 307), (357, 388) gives 0.82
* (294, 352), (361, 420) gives 0.86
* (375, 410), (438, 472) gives 0.85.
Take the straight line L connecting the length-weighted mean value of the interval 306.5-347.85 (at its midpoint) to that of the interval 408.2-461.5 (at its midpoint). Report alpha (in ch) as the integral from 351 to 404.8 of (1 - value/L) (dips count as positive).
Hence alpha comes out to -2.8 ch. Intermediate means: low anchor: 288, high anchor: 205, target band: 261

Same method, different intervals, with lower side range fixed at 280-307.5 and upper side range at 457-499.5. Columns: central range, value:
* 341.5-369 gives 2.5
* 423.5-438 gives 3.8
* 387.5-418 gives 2.7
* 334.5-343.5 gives -0.5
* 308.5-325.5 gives 1.0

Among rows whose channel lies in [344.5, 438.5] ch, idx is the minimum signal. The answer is 128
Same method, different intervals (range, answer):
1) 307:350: 261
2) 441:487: 164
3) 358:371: 204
